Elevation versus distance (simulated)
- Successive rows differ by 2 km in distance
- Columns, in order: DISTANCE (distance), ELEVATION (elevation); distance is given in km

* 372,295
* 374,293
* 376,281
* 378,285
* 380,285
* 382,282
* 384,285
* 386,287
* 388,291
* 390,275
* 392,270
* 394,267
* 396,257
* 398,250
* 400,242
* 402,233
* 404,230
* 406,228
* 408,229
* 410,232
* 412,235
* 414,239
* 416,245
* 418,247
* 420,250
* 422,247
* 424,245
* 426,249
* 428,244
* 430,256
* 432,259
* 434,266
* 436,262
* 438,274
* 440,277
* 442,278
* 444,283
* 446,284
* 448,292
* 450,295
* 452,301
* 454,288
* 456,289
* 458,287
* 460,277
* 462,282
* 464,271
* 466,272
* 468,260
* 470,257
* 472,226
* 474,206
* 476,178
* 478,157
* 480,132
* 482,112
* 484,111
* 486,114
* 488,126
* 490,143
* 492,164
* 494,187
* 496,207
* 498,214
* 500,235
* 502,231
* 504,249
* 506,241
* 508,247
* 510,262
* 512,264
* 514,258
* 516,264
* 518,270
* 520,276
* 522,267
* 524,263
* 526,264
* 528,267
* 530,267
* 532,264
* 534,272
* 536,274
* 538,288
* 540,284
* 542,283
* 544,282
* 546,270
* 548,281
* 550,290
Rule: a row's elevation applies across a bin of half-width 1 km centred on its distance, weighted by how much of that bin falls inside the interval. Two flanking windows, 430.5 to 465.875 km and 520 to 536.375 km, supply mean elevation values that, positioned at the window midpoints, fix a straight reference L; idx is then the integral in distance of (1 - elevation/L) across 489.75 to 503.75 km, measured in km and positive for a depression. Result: 3.6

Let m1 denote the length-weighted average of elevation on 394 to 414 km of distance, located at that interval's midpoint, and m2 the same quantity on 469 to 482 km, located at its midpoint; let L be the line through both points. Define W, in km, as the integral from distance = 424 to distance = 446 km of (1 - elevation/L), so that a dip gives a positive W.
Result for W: -5.0 km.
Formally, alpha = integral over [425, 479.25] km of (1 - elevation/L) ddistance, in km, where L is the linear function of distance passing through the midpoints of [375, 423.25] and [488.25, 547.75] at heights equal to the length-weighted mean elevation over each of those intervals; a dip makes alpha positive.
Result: -1.6 km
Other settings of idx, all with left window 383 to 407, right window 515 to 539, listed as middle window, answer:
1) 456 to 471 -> -0.49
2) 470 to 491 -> 8.72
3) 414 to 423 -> 0.52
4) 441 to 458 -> -1.60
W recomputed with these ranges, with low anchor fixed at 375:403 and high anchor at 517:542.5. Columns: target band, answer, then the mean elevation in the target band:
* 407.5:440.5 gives 2.5 km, 250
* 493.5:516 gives 2.8 km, 238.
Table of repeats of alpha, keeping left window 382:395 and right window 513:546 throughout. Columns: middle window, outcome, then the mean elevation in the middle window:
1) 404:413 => 1.53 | 231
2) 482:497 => 6.90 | 148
